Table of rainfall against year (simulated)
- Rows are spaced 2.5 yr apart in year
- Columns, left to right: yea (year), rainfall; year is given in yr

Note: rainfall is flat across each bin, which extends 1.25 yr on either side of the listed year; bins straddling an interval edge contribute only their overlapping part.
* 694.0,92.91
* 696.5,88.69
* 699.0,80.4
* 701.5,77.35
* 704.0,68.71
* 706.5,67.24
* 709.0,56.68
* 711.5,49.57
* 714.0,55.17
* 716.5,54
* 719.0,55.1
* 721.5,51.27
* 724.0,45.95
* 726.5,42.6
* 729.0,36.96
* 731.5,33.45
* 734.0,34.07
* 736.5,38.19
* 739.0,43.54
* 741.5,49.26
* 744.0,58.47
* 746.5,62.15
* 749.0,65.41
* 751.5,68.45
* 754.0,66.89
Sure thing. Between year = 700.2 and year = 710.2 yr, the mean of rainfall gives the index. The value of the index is 67.6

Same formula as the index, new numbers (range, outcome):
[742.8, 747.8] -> 60.4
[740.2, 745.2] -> 53.7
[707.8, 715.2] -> 53.8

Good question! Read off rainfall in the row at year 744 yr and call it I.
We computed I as 58.47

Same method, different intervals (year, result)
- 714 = 55.17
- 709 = 56.68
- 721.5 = 51.27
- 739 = 43.54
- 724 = 45.95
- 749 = 65.41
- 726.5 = 42.6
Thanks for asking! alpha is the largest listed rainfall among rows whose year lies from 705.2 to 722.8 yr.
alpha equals 67.24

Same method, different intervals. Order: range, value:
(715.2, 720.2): 55.1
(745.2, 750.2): 65.41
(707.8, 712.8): 56.68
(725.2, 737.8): 42.6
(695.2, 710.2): 88.69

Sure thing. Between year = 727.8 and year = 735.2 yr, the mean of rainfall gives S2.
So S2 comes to 34.8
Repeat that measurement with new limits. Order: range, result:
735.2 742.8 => 43.7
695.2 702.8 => 82.1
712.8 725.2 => 52.3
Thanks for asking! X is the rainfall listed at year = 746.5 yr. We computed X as 62.15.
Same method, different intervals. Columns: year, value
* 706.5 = 67.24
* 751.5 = 68.45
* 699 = 80.4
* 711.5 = 49.57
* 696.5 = 88.69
